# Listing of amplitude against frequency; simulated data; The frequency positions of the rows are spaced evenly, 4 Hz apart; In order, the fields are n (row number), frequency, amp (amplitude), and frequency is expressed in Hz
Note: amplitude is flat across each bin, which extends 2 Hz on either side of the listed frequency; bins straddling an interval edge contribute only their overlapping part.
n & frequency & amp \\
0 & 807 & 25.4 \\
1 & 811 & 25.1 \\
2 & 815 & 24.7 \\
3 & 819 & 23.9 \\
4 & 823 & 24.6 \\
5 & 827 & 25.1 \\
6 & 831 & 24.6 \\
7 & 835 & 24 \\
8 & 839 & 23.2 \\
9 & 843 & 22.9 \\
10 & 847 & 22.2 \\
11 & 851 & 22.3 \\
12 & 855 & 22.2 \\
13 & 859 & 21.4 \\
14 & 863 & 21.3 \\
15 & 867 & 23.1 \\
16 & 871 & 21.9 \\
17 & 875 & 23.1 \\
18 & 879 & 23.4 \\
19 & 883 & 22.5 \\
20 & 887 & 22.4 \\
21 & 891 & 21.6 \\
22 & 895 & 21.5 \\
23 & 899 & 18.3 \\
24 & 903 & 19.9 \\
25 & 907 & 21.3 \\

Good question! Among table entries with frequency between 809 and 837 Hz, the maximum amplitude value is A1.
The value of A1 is 25.1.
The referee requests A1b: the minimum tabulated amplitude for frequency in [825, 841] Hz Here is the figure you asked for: 23.2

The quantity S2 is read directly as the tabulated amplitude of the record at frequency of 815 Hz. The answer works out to 24.7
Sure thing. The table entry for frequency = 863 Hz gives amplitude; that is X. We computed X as 21.3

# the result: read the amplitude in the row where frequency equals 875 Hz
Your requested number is 23.1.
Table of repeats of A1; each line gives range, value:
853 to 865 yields 22.2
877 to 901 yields 23.4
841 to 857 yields 22.9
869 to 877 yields 23.1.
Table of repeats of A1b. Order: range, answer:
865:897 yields 21.5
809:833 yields 23.9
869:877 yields 21.9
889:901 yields 18.3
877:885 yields 22.5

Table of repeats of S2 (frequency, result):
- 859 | 21.4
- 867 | 23.1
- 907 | 21.3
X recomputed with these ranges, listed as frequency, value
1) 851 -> 22.3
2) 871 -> 21.9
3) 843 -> 22.9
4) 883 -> 22.5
